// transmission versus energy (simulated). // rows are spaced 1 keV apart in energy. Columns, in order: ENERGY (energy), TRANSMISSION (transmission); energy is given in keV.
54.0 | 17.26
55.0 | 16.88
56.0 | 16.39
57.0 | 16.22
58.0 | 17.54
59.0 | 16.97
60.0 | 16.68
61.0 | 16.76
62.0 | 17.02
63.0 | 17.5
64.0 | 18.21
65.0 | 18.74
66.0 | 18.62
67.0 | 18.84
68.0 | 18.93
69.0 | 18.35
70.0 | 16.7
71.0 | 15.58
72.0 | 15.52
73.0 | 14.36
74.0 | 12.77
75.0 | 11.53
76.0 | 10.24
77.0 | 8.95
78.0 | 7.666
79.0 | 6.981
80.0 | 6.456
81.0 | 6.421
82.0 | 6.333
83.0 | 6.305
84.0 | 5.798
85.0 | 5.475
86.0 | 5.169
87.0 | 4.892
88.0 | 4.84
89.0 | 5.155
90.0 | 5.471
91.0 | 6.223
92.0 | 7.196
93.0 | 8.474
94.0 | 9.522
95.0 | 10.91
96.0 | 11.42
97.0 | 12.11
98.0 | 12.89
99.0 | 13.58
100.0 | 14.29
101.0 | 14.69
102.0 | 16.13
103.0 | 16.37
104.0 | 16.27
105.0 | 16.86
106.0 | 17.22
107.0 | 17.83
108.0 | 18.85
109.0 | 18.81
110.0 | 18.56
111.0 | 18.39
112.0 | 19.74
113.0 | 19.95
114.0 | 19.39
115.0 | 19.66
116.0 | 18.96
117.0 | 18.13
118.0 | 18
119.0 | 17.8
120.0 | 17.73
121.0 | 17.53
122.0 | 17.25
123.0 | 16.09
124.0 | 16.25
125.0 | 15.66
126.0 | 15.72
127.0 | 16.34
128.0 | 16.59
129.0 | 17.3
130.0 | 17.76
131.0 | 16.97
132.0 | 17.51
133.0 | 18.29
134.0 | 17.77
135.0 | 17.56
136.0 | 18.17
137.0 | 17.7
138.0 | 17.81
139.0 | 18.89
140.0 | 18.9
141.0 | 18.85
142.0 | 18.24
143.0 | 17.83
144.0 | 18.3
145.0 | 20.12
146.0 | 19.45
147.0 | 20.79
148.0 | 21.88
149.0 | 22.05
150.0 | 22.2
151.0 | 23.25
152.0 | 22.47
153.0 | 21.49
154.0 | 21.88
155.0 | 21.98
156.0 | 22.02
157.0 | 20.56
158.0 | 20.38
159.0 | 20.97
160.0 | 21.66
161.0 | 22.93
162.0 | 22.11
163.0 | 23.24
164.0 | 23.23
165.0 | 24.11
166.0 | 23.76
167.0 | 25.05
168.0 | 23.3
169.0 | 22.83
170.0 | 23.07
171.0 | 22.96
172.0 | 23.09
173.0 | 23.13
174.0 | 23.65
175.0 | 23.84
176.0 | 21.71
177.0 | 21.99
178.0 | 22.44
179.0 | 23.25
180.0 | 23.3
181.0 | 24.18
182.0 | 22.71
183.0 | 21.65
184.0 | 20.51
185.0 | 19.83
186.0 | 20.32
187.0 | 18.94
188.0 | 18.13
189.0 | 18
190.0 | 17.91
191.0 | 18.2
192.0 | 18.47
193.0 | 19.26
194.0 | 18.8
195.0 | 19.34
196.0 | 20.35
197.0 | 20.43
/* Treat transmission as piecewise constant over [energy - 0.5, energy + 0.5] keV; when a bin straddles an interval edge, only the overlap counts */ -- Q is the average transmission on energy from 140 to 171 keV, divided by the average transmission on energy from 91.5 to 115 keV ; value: 1.42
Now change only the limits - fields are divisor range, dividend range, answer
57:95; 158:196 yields 1.86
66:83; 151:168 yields 1.83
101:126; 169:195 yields 1.20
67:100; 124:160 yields 1.93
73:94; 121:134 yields 2.30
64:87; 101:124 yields 1.54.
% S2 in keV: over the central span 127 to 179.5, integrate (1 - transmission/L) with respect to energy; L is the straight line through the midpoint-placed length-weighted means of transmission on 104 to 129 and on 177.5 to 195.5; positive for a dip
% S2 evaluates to -4.76 keV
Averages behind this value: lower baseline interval 17.8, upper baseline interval 20.3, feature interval 20.9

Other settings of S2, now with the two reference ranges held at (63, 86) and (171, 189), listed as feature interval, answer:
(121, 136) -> 0.1 keV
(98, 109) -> -1.0 keV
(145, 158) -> -1.6 keV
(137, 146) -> -0.1 keV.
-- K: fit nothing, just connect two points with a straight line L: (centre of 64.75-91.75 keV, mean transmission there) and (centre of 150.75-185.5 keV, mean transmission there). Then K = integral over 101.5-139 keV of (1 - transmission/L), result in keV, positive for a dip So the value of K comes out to -4.2 keV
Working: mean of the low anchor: 10.3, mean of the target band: 17.7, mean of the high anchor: 22.5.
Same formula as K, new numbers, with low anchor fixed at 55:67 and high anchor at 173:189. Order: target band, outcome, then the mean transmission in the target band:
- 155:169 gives -1.03 keV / 22.6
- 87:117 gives 7.77 keV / 14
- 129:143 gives 1.45 keV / 18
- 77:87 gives 6.49 keV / 6.35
